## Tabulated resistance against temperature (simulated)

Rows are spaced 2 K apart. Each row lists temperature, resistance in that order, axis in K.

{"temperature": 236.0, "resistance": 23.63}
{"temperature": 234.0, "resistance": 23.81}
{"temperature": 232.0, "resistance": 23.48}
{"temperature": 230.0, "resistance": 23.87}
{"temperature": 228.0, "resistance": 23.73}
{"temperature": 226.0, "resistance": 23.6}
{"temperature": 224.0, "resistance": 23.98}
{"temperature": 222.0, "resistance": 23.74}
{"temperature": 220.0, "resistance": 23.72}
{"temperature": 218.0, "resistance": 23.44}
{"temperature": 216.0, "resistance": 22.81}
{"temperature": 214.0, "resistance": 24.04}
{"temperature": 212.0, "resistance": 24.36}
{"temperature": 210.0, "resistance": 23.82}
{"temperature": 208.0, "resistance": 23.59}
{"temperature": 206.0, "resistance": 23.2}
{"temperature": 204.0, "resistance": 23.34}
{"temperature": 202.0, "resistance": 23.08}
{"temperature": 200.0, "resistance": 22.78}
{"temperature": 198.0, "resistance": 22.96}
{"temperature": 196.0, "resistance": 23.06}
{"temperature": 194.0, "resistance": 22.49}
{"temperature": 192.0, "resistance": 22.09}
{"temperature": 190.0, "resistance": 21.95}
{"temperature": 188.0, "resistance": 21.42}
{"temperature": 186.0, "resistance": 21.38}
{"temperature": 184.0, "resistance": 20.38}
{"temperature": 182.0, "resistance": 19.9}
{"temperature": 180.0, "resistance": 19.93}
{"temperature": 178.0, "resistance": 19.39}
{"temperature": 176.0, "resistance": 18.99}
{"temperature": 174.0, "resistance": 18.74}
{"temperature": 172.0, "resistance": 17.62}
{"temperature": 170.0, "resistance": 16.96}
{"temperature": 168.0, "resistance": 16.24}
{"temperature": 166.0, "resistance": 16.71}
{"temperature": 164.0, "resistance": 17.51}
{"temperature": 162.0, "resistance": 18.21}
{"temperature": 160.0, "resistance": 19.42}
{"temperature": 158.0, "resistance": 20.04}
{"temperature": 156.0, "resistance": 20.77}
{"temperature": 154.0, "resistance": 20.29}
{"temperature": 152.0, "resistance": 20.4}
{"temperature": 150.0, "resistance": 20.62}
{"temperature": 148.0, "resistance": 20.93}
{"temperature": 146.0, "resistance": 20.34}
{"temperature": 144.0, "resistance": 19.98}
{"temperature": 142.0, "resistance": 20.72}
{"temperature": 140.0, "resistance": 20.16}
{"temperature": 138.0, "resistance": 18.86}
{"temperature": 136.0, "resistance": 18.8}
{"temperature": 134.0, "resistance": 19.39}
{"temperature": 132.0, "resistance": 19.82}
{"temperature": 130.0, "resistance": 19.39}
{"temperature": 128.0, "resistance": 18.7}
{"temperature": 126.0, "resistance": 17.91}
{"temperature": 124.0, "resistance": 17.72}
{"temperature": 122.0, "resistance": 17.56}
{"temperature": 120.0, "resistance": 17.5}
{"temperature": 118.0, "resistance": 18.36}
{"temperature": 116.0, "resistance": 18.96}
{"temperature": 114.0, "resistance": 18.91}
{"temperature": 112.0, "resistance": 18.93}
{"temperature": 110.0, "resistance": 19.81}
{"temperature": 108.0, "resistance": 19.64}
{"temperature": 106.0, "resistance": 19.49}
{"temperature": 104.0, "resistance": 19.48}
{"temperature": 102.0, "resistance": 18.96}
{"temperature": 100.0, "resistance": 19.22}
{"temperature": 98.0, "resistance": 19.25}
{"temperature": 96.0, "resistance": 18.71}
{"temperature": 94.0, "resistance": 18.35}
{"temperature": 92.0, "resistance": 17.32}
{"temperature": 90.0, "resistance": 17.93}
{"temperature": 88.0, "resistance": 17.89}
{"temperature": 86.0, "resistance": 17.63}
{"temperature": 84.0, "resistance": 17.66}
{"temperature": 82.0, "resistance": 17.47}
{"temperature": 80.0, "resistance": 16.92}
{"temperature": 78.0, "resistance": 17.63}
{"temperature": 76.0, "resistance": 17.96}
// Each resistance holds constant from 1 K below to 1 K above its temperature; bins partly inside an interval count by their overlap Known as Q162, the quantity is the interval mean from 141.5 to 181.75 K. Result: 19.2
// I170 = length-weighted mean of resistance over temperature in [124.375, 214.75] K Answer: 20.4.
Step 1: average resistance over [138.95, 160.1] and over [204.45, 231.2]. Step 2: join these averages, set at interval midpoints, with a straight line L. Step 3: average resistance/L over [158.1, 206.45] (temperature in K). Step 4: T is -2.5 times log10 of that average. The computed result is 0.09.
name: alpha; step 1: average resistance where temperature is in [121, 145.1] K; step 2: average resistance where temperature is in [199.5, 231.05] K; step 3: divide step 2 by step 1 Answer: 1.24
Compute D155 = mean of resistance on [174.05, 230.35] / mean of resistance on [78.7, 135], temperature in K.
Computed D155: 1.21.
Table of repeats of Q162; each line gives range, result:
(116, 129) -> 18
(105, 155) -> 19.3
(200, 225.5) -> 23.6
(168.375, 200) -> 20.5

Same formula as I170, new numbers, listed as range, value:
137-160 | 20.2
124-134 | 18.9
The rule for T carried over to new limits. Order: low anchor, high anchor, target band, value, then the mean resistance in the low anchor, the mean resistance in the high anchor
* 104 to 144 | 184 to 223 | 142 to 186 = 0.090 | 19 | 22.9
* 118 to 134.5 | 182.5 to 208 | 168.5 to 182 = 0.143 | 18.5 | 22.3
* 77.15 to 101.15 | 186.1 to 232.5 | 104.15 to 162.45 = 0.029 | 18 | 23.2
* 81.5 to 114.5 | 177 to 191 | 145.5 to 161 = -0.024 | 18.6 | 20.6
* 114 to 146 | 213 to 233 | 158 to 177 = 0.163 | 19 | 23.6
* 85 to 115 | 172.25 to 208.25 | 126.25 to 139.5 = 0.035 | 18.8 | 21.5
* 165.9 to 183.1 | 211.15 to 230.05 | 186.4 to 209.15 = -0.081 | 18.4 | 23.7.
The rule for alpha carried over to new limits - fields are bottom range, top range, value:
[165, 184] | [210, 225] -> 1.29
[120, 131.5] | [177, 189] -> 1.12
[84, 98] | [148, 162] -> 1.12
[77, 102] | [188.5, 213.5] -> 1.28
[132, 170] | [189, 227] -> 1.20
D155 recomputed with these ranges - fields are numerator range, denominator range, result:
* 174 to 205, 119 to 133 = 1.17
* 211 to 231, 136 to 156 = 1.17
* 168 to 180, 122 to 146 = 0.95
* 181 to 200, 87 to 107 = 1.17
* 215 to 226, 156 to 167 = 1.27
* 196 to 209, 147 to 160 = 1.13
